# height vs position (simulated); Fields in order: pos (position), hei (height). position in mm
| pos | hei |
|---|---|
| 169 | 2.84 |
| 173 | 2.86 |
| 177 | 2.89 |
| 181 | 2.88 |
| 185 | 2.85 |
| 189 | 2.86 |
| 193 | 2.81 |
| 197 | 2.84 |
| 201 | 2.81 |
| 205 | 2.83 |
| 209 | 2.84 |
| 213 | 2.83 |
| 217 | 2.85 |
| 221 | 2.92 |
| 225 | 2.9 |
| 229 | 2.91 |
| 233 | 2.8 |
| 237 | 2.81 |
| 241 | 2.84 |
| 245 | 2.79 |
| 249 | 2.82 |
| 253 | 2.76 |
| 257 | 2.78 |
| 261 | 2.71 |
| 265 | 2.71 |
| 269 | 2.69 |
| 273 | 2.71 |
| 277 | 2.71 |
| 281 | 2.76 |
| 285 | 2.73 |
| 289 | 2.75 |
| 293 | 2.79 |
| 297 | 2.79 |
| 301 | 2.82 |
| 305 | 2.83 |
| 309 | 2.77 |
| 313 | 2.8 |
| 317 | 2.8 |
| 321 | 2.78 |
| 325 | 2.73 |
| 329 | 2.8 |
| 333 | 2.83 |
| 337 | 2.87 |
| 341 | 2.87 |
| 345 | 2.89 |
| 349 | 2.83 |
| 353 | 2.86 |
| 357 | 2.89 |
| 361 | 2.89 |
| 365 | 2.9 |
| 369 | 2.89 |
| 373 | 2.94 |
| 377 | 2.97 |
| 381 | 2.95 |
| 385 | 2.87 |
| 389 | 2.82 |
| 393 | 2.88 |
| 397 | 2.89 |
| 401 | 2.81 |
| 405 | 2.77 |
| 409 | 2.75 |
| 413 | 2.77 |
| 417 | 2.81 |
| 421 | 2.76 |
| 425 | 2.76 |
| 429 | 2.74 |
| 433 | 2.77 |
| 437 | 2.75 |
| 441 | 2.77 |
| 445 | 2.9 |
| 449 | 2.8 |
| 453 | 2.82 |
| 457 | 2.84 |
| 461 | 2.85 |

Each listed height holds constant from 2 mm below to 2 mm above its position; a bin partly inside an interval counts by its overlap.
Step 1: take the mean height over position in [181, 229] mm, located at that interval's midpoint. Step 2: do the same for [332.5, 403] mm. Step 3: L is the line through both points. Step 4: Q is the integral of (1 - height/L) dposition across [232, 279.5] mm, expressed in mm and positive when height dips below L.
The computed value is 1.7 mm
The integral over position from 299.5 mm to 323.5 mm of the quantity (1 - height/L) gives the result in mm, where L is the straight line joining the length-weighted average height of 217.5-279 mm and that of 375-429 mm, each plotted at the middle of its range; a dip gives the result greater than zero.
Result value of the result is 0.1 mm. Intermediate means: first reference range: 2.79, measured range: 2.8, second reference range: 2.83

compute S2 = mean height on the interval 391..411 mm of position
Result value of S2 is 2.82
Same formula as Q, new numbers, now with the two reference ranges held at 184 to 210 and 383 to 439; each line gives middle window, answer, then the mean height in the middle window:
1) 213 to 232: -0.4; 2.88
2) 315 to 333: 0.2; 2.78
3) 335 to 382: -1.5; 2.89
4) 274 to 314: 0.6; 2.77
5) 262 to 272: 0.4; 2.7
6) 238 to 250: 0.0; 2.82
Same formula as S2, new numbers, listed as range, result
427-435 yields 2.75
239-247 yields 2.81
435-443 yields 2.76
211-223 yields 2.87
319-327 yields 2.75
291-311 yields 2.8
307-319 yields 2.79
